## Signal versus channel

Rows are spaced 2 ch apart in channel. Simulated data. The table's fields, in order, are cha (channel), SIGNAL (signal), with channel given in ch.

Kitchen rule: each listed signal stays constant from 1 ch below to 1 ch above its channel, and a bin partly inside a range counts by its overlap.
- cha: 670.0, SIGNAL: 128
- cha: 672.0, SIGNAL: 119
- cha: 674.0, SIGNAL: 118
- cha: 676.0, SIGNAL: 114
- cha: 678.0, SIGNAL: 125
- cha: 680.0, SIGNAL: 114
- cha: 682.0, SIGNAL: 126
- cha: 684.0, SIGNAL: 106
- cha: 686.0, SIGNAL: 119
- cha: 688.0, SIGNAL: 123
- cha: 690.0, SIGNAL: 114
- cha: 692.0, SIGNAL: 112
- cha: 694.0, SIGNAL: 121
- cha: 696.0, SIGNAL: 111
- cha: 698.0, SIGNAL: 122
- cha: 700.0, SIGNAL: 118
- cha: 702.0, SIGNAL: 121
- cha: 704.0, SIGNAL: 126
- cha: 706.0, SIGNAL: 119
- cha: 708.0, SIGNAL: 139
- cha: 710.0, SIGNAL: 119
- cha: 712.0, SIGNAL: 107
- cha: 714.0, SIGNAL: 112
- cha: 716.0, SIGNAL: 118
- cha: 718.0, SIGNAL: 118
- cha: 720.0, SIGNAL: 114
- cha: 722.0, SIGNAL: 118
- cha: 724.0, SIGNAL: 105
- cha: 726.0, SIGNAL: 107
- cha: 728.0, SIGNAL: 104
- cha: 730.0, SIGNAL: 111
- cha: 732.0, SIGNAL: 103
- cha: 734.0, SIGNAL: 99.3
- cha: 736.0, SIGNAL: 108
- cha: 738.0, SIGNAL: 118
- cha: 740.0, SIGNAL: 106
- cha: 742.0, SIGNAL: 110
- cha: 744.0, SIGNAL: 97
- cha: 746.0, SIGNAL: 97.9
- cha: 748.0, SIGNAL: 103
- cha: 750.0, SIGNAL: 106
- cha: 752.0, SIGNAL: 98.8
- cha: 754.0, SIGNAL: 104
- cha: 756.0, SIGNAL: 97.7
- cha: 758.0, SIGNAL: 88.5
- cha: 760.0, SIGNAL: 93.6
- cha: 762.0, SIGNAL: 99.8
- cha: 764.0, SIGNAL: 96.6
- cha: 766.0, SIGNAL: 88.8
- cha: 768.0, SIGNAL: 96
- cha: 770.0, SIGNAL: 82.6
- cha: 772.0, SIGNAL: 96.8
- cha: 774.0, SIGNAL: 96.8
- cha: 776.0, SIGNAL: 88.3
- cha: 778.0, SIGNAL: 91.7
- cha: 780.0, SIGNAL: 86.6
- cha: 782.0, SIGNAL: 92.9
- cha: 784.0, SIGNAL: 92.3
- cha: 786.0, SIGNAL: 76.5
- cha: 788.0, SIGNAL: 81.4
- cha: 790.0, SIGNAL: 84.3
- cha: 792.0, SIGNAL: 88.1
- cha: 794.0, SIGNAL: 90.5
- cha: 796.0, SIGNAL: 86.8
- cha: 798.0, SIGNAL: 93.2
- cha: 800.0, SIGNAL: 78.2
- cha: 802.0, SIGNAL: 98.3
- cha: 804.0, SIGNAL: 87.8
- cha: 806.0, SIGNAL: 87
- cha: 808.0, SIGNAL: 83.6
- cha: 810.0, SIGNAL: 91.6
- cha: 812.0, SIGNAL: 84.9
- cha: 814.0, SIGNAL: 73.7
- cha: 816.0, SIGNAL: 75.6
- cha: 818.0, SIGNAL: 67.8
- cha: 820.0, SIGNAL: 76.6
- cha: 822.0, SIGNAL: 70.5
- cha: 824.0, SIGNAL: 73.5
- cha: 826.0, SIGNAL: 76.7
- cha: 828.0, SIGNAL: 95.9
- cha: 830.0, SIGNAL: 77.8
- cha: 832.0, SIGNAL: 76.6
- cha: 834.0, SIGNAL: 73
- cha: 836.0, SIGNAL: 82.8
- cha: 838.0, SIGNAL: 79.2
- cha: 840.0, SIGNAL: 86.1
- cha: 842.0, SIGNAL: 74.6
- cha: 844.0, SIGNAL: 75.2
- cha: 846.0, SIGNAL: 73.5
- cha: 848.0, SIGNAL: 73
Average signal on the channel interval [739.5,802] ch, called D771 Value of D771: 93.2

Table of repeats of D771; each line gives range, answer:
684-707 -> 118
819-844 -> 78.5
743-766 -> 98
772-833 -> 84.4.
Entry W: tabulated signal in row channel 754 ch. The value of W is 104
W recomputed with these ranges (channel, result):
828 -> 95.9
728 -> 104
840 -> 86.1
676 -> 114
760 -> 93.6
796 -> 86.8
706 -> 119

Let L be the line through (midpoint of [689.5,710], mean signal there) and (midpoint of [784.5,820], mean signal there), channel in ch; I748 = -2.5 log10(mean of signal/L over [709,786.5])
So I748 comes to 0.02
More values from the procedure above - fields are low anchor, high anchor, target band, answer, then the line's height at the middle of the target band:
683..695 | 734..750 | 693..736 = -0.04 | 111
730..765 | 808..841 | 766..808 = 0.02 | 90.2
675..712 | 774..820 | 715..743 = -0.02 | 108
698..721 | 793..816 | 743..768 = 0.06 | 103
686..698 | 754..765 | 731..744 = -0.04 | 103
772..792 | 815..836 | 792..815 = -0.06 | 82.6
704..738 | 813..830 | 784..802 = 0.01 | 86.8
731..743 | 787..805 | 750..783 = 0.04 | 97.5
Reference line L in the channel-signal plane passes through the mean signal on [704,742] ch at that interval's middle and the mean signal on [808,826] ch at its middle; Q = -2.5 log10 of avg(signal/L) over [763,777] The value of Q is 0.03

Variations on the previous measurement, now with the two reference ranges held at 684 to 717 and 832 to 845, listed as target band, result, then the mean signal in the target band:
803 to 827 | 0.08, 79.1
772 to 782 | 0.05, 91.7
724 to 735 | 0.05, 105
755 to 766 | 0.07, 94.7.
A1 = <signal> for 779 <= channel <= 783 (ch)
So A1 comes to 89.8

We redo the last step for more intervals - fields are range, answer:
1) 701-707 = 122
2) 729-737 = 105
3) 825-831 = 83.5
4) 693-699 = 118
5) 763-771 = 91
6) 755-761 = 93.3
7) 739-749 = 103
